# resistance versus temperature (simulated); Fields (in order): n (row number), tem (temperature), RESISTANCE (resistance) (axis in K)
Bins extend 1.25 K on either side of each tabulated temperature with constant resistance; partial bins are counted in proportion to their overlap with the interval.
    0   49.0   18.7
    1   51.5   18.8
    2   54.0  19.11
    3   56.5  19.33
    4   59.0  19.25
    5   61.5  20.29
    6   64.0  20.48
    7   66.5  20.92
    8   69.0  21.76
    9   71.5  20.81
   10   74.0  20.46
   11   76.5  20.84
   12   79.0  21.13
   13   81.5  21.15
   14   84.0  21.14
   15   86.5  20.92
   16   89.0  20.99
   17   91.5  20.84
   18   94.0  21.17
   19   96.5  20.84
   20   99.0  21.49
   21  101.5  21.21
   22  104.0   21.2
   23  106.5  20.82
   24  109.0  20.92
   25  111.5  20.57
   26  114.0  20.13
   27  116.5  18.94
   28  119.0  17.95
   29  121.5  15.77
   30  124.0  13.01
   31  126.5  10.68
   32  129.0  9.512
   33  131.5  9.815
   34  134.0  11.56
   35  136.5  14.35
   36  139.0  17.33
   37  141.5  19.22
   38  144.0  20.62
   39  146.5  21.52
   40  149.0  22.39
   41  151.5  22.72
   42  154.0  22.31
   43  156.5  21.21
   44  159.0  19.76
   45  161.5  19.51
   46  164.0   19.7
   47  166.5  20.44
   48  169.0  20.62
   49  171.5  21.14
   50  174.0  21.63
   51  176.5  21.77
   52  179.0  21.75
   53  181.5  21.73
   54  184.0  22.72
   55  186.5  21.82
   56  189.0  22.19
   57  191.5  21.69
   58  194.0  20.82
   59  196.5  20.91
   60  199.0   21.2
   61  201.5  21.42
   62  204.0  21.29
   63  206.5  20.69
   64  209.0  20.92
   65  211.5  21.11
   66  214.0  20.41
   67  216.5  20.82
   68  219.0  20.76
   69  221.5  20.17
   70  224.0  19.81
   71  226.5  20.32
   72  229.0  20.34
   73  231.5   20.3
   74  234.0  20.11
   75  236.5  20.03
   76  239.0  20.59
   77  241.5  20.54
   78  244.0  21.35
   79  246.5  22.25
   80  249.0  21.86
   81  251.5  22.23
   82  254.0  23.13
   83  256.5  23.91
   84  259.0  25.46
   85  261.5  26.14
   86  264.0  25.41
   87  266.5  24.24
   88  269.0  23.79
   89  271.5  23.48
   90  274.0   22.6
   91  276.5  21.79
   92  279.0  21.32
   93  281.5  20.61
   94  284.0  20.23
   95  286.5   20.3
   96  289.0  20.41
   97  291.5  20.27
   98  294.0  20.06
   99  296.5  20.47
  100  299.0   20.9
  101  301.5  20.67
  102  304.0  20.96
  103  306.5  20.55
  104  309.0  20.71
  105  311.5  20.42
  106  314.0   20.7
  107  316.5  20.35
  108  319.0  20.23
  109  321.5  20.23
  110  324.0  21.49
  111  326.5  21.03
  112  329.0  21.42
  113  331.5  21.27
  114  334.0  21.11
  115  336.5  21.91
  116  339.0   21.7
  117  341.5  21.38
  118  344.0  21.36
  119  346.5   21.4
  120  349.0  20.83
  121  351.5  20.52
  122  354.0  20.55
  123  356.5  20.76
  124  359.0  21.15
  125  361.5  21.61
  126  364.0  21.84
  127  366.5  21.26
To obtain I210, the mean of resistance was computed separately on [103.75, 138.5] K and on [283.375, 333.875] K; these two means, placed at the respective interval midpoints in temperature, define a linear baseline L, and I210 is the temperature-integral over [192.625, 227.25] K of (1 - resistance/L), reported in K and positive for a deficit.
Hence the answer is -4.9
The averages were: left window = 16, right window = 20.6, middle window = 20.8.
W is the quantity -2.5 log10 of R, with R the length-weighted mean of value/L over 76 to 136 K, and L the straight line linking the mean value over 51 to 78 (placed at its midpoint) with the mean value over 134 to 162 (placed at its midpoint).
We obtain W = 0.09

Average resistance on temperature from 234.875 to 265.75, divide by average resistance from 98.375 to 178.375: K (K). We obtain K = 1.2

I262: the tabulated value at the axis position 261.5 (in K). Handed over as 26.14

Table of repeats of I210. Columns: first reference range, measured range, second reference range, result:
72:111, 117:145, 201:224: 8.47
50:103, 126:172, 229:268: 6.89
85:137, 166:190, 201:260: -2.29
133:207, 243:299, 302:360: -4.03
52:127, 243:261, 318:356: -2.05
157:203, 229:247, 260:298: 0.88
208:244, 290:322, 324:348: 0.96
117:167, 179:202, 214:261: -2.59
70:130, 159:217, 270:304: -2.86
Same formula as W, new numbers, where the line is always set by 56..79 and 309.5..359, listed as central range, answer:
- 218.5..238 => 0.031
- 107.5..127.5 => 0.186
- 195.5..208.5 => -0.017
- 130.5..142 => 0.403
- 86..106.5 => -0.026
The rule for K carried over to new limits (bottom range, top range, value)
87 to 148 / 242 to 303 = 1.23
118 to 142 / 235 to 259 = 1.60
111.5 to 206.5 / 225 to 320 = 1.12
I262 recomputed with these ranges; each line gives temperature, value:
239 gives 20.59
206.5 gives 20.69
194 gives 20.82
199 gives 21.2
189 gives 22.19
